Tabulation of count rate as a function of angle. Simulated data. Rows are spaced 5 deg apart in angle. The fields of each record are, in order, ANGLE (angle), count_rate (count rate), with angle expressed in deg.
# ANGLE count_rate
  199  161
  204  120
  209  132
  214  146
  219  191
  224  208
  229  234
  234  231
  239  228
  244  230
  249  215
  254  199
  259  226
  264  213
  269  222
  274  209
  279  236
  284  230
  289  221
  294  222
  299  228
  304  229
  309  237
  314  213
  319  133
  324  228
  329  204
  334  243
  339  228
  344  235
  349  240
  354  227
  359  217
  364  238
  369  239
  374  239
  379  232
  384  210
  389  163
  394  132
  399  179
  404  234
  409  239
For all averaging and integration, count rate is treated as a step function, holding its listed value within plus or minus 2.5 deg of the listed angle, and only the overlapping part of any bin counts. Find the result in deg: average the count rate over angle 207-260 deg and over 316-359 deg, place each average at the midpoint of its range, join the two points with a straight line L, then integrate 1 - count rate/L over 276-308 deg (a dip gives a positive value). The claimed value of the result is -2.50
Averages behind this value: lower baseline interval 204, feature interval 228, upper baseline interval 217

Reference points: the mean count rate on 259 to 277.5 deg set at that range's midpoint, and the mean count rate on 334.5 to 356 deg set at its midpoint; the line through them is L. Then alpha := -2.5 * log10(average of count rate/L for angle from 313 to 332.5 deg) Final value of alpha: 0.17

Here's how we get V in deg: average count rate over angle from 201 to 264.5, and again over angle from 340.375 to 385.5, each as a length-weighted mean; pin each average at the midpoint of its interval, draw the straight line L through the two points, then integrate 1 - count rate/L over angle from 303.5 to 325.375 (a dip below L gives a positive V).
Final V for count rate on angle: 1.3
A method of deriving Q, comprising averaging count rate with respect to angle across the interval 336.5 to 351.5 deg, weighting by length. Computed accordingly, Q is 234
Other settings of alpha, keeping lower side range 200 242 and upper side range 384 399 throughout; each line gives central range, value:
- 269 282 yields -0.24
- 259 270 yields -0.21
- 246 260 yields -0.17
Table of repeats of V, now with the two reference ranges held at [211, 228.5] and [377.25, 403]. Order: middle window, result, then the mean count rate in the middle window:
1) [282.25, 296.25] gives -2.9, 224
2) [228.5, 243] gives -3.5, 230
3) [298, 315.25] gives -3.9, 228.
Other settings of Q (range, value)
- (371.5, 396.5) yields 195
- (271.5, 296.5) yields 224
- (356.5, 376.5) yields 233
